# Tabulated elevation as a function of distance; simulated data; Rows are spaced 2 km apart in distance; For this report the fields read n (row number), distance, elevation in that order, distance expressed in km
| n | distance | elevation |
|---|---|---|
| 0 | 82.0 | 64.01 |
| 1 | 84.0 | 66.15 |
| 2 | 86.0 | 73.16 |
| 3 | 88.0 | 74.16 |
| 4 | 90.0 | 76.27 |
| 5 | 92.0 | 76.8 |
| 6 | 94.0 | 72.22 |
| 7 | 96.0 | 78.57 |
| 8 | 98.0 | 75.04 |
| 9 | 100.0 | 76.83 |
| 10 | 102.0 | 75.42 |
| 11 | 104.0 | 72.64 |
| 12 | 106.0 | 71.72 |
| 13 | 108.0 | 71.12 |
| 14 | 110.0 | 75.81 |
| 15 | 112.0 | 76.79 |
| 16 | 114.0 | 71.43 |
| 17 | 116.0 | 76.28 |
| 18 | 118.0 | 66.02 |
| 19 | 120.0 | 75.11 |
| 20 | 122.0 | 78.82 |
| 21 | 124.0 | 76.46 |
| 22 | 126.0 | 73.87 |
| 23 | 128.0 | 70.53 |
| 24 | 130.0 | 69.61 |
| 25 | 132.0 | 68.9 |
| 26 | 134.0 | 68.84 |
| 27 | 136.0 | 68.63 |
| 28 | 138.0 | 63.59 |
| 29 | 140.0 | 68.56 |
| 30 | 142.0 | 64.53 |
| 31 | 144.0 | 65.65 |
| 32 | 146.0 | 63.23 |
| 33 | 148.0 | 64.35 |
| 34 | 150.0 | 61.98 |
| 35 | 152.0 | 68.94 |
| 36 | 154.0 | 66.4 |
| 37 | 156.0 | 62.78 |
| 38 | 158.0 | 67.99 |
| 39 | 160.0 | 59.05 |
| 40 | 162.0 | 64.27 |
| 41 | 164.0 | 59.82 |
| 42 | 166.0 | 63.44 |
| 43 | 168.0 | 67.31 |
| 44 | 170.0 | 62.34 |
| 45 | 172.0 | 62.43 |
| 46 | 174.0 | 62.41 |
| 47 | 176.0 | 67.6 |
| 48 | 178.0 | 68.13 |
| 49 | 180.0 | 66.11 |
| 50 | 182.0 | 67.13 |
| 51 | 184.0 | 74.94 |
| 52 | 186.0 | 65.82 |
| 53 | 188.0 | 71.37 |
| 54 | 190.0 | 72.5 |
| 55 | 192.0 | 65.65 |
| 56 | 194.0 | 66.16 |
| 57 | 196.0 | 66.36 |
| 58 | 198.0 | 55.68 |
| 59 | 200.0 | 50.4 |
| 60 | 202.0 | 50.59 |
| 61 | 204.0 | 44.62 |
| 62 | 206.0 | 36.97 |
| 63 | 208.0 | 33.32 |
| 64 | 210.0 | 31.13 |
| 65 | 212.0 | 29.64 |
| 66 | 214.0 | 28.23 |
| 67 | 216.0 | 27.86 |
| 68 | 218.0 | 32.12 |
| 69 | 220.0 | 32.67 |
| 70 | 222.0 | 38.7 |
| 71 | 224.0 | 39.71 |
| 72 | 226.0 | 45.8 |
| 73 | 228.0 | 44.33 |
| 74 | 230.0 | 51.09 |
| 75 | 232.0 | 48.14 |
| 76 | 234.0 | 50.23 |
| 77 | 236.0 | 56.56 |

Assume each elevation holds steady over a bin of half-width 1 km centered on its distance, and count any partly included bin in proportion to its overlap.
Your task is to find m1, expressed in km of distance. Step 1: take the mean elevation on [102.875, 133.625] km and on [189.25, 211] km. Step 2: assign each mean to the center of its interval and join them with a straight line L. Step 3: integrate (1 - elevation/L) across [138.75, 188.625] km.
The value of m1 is -3.64 km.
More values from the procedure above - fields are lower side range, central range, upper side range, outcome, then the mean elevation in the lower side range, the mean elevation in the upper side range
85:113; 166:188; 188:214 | -4.2 km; 74.8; 50.2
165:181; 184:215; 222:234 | 2.4 km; 65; 45.6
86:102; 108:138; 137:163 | -1.0 km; 75.5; 64.7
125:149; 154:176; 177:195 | 1.5 km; 67.5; 68.6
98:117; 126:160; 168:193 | 2.1 km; 74.3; 67.2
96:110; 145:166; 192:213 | -1.3 km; 74.3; 47.4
